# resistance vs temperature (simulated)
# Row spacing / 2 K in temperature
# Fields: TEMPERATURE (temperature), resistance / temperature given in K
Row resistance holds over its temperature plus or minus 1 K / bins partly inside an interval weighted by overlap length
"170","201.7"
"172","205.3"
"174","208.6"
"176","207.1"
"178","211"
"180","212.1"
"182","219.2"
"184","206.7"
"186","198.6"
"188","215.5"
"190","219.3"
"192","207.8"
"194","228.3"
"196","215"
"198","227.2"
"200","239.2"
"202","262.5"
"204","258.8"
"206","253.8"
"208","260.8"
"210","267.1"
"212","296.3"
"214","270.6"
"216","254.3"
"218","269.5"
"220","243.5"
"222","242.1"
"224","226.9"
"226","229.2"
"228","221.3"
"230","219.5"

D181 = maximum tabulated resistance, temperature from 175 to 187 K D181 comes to 219.2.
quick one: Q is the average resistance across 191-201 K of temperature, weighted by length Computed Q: 224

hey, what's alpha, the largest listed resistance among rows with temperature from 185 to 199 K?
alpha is 228.3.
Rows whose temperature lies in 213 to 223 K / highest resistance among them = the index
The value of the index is 270.6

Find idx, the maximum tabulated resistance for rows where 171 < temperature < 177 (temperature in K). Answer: 208.6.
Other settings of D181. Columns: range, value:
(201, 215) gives 296.3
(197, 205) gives 262.5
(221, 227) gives 242.1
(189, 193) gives 219.3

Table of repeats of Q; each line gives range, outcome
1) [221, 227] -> 233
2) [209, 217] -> 272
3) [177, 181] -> 212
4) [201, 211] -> 261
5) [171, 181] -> 209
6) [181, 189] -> 210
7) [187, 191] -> 217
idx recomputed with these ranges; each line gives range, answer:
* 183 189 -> 215.5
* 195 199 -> 227.2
